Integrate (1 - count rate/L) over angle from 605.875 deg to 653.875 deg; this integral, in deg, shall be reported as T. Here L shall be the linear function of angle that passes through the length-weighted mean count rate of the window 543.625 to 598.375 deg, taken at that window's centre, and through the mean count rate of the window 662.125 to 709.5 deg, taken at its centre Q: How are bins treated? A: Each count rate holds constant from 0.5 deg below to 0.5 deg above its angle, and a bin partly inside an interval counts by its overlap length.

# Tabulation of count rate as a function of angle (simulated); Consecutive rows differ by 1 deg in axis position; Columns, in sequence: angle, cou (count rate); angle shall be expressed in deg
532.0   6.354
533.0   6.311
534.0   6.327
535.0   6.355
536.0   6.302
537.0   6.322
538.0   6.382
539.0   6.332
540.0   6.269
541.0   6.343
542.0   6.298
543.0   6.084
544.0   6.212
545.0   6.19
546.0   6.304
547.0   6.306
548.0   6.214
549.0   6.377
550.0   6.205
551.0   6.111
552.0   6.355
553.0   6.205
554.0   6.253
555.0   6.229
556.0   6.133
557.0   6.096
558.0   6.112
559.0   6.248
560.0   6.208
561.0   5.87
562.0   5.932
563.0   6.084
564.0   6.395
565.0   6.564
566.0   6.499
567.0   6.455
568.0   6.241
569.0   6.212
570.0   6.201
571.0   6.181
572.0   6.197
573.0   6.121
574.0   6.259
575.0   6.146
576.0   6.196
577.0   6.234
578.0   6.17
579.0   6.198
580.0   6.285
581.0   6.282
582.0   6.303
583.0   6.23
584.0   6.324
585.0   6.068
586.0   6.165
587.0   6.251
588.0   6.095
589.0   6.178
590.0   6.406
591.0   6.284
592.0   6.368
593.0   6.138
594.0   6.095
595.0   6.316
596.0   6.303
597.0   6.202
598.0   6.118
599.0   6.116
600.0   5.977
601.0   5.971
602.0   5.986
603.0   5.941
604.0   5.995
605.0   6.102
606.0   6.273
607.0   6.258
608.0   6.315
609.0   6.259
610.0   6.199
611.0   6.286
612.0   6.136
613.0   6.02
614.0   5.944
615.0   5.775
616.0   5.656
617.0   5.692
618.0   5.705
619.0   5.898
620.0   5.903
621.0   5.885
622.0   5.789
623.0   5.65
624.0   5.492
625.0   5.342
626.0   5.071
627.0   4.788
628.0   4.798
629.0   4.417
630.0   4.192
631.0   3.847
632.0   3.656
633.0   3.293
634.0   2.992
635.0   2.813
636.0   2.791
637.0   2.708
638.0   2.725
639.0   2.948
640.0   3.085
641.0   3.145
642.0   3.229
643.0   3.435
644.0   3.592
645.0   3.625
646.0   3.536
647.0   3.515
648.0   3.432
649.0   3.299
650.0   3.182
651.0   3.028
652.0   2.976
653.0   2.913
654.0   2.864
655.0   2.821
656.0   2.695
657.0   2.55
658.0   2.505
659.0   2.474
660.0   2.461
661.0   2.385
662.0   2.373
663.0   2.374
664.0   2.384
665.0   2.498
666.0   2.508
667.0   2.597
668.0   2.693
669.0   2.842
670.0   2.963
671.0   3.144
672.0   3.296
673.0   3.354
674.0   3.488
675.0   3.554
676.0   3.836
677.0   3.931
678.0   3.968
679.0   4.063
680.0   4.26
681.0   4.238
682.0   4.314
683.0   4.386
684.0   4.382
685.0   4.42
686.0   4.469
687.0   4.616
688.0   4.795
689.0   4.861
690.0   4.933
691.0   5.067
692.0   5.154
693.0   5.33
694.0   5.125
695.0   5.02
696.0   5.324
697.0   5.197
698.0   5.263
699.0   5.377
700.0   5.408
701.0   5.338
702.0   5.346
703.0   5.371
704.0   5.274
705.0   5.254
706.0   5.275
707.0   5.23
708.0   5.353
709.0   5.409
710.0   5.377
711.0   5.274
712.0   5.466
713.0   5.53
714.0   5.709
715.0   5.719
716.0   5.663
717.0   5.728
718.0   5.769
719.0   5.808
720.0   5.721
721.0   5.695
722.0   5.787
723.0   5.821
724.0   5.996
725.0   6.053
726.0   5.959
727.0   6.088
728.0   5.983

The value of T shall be 7.5 deg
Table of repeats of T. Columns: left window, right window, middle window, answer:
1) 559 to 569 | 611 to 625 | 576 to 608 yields -0.9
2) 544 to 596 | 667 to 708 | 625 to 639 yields 4.2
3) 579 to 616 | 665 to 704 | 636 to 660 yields 9.7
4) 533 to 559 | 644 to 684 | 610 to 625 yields -4.9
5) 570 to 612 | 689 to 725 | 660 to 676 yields 8.0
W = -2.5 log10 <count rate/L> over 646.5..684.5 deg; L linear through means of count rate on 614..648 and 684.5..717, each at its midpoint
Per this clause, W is 0.44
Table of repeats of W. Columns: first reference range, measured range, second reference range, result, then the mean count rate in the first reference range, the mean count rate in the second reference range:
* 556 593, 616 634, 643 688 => -0.08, 6.22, 3.31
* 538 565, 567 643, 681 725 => 0.07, 6.22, 5.26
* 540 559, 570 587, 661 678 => -0.14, 6.23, 3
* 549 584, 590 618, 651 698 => -0.15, 6.22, 3.67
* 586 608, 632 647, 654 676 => 0.26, 6.16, 2.79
